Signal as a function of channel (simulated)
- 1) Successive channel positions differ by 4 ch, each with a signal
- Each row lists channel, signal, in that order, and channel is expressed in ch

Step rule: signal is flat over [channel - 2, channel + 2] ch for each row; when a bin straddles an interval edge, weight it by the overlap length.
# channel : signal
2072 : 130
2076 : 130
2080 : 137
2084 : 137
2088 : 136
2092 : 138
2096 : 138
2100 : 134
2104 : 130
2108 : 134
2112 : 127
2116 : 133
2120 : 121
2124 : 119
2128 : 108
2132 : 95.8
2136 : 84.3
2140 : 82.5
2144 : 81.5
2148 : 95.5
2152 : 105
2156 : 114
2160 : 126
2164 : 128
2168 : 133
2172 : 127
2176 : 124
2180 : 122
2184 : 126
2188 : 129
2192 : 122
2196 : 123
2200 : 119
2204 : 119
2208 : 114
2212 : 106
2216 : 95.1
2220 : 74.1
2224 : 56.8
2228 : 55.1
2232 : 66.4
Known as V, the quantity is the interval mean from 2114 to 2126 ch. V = 124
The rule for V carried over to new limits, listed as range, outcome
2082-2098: 137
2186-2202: 123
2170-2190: 126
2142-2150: 88.5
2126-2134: 102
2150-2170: 121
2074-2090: 135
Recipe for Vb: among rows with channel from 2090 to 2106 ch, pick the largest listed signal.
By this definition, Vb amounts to 138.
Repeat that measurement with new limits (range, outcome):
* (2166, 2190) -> 133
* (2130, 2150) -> 95.8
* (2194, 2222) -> 123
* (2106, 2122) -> 134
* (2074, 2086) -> 137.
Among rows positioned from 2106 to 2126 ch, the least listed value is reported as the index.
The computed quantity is 119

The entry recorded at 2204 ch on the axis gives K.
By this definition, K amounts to 119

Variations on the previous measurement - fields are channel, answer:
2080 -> 137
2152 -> 105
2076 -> 130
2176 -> 124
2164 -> 128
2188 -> 129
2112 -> 127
